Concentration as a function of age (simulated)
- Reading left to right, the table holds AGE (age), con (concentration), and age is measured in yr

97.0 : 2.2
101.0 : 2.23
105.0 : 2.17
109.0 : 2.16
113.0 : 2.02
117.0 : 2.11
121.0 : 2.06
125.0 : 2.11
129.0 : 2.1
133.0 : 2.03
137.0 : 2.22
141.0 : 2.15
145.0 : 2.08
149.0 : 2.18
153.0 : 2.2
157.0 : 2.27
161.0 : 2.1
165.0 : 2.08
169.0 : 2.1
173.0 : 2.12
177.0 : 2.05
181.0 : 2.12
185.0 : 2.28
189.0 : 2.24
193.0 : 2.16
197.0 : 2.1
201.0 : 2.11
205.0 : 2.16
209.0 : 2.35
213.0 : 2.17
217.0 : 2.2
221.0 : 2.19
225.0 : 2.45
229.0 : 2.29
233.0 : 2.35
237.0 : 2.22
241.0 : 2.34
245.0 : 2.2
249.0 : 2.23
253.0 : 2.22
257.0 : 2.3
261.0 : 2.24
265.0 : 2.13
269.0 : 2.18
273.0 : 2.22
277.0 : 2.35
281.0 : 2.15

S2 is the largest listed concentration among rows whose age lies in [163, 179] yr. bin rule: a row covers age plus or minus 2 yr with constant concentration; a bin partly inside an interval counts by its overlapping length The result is 2.12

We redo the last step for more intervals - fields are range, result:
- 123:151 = 2.22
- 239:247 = 2.34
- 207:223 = 2.35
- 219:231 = 2.45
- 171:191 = 2.28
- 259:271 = 2.24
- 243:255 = 2.23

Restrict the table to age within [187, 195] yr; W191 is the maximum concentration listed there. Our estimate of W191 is 2.24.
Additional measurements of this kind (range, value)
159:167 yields 2.1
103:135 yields 2.17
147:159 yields 2.27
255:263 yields 2.3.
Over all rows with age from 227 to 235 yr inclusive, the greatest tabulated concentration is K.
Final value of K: 2.35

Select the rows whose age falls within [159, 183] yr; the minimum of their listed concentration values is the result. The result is 2.05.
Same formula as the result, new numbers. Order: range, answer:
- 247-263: 2.22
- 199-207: 2.11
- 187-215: 2.1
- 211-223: 2.17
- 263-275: 2.13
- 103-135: 2.02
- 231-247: 2.2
